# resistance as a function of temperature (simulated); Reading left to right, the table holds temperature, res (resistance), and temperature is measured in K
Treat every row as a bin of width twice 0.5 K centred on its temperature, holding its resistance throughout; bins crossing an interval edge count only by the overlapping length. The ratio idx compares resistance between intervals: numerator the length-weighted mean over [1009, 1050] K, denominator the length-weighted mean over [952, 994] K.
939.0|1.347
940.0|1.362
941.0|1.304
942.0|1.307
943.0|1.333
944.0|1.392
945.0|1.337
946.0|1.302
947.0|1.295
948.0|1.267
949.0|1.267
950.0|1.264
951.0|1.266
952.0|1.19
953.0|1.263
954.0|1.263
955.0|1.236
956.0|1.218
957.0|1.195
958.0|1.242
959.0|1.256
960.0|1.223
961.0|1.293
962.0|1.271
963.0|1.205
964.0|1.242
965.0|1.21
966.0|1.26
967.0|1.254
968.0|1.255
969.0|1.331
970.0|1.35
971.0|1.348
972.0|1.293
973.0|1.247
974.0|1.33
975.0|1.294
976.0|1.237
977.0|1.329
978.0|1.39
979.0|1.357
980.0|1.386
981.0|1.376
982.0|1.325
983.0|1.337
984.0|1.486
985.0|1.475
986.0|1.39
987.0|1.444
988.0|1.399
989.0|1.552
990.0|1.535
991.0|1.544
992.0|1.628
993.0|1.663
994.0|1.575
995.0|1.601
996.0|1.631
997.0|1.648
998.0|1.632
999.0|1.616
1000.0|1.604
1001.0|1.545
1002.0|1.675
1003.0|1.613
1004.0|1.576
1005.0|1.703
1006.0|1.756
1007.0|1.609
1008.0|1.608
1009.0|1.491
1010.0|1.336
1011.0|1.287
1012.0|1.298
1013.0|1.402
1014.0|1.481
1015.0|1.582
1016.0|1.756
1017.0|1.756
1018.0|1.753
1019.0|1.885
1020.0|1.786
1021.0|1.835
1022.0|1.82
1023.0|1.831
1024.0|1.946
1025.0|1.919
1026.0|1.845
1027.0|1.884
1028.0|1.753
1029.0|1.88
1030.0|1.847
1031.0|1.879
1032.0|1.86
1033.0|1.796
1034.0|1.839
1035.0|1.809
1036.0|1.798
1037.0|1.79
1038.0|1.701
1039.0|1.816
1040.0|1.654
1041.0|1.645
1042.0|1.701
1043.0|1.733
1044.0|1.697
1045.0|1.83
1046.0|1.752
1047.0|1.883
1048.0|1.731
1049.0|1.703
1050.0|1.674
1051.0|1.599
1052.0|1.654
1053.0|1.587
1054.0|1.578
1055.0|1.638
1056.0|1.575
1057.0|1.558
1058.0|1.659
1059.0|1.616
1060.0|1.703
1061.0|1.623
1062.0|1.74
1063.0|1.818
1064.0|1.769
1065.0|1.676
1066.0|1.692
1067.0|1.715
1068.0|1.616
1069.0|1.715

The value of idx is 1.3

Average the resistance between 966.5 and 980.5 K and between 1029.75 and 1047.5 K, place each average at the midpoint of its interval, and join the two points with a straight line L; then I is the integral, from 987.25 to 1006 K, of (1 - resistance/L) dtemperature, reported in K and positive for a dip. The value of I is -1.52 K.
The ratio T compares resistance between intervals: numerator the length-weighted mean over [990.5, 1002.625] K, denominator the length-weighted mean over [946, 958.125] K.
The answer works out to 1.29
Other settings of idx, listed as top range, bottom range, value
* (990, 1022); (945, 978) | 1.27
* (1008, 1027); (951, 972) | 1.33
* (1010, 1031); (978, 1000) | 1.14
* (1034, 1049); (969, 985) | 1.31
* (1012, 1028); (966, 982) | 1.33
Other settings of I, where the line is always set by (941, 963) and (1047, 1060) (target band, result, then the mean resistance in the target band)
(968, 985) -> 0.25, 1.34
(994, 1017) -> -1.64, 1.57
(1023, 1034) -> -2.18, 1.86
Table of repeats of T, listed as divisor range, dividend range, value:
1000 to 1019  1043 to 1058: 1.06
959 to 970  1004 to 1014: 1.19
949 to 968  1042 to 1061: 1.35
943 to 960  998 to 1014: 1.22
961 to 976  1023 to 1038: 1.44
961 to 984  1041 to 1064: 1.29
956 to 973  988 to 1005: 1.27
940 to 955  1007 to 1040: 1.34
